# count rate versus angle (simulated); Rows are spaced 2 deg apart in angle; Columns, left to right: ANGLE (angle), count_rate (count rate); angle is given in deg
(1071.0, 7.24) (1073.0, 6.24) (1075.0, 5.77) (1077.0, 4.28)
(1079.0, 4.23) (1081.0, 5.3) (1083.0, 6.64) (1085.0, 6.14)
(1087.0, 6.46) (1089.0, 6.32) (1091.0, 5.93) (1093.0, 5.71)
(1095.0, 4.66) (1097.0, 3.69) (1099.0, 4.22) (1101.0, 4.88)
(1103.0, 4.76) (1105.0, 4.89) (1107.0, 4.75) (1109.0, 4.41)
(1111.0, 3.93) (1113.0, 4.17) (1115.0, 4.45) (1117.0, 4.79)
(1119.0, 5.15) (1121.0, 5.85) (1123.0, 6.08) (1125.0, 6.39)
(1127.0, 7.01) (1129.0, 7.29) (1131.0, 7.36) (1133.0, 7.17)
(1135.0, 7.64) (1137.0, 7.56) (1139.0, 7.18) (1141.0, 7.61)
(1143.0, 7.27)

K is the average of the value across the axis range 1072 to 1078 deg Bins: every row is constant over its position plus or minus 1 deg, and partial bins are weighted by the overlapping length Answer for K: 5.43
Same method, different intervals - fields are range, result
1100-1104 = 4.82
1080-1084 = 5.97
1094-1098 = 4.17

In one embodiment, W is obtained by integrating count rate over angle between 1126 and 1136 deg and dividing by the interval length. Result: 7.29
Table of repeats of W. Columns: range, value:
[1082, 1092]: 6.3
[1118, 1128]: 6.1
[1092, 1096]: 5.19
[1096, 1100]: 3.96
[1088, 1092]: 6.12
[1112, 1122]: 4.88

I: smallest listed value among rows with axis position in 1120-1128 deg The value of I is 5.85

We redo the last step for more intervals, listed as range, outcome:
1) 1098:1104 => 4.22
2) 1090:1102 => 3.69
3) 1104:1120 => 3.93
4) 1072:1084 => 4.23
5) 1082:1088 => 6.14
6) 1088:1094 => 5.71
